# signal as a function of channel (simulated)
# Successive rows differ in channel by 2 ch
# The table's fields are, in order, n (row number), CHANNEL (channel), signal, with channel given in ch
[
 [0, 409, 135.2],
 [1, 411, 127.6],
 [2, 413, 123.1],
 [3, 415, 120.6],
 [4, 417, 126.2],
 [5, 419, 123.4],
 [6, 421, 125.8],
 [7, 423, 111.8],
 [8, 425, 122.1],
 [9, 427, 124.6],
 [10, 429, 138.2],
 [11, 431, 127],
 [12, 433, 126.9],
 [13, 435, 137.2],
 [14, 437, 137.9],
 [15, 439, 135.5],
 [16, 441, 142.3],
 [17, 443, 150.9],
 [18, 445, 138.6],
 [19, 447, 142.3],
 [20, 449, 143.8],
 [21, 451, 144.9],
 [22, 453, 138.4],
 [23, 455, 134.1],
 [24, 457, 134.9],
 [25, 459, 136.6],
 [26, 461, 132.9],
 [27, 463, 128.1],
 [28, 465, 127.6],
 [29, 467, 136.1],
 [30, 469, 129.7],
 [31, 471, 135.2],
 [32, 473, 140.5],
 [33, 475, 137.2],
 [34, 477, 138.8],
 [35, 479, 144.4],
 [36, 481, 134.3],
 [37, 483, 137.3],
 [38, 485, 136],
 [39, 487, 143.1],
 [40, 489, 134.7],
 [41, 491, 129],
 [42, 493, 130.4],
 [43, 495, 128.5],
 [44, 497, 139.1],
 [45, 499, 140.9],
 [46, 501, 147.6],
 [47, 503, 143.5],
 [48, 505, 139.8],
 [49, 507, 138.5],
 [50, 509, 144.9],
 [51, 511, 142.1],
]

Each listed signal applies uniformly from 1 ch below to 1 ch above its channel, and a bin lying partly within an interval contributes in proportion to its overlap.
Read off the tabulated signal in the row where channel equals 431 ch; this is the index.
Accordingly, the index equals 127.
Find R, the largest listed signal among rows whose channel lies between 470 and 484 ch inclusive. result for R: 144.4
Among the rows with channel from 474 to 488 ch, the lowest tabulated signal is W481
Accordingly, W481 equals 134.3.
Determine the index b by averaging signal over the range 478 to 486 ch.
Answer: 138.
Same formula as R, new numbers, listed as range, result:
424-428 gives 124.6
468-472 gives 135.2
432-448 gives 150.9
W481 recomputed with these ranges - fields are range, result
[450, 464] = 128.1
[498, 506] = 139.8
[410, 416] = 120.6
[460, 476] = 127.6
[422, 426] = 111.8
